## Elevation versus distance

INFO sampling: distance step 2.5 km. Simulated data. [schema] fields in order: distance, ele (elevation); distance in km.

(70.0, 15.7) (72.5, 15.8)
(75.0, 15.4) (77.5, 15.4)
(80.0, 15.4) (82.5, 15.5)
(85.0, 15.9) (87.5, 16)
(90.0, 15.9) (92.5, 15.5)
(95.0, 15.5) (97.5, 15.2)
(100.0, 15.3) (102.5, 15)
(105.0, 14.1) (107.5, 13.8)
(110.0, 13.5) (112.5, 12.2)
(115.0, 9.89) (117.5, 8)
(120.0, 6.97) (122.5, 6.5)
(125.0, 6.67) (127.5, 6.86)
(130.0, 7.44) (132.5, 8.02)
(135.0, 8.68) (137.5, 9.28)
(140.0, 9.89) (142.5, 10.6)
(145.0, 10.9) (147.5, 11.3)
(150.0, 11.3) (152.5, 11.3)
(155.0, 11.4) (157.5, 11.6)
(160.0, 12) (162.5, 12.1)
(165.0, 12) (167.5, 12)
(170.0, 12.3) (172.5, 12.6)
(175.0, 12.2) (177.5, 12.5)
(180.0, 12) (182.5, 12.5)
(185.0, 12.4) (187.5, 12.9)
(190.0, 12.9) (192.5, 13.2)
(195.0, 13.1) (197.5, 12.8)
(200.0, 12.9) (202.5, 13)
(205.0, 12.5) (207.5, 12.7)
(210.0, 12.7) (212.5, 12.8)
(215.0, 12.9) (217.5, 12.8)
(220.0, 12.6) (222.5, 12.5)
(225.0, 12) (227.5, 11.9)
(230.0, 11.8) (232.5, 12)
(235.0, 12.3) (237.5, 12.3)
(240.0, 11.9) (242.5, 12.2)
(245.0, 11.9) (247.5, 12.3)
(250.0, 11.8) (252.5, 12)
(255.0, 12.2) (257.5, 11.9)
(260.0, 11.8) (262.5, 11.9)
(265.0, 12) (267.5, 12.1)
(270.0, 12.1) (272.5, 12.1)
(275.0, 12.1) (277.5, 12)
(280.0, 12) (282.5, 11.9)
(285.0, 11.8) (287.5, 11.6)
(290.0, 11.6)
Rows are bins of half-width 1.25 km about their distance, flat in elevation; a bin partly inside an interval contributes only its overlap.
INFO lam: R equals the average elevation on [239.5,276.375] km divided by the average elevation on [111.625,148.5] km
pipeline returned 1.36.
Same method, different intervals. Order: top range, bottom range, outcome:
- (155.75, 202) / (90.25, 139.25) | 1.13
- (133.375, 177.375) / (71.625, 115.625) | 0.76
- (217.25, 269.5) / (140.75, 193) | 1.01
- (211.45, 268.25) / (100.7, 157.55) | 1.19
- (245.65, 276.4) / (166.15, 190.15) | 0.97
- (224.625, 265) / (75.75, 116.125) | 0.82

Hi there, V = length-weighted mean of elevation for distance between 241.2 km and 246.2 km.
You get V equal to 12.1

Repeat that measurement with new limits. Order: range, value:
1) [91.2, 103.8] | 15.3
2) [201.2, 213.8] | 12.7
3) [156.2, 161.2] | 11.8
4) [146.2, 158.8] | 11.4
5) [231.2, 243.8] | 12.1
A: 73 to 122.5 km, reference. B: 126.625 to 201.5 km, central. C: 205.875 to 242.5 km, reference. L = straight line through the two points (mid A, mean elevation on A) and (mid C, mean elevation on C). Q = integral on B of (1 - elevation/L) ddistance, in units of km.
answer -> 9.2 km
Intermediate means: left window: 13.8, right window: 12.4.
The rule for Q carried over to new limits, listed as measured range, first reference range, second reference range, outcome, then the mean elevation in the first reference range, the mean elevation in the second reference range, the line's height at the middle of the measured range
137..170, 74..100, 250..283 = 6.8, 15.6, 12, 14.2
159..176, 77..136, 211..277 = 0.0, 12.2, 12.2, 12.2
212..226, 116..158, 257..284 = -2.2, 9.18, 12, 10.9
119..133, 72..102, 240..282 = 7.3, 15.5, 12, 14.8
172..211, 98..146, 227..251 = -4.7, 10.3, 12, 11.3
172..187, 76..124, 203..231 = 0.5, 13.4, 12.5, 12.8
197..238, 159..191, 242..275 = -1.1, 12.3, 12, 12.2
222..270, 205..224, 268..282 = 1.2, 12.7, 12.1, 12.4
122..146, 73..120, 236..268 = 9.0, 14.1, 12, 13.6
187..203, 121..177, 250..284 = -2.9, 10.3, 12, 11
